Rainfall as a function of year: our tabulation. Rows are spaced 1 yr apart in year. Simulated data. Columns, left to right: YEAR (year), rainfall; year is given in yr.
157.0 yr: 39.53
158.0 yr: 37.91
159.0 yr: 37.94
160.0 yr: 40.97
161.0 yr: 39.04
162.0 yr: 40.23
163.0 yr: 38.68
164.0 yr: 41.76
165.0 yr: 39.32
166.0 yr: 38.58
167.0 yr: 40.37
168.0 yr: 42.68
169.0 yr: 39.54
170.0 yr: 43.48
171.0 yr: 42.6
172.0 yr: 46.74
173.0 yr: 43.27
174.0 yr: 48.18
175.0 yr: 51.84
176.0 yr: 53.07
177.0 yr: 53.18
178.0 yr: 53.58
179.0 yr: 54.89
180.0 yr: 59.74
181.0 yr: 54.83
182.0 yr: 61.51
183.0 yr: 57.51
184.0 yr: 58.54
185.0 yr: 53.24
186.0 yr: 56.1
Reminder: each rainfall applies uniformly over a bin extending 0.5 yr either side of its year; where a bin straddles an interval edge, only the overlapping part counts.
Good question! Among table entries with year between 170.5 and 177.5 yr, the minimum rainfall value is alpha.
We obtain 42.6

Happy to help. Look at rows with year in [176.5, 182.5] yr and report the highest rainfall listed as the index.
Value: 61.51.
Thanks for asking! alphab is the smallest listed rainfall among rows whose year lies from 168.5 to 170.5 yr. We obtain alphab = 39.54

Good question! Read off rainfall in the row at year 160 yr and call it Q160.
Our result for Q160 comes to 40.97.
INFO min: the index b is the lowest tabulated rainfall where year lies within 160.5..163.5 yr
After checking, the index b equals 38.68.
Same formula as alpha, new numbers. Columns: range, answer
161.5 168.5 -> 38.58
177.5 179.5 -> 53.58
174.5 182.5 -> 51.84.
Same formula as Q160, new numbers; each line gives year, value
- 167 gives 40.37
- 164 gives 41.76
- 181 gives 54.83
